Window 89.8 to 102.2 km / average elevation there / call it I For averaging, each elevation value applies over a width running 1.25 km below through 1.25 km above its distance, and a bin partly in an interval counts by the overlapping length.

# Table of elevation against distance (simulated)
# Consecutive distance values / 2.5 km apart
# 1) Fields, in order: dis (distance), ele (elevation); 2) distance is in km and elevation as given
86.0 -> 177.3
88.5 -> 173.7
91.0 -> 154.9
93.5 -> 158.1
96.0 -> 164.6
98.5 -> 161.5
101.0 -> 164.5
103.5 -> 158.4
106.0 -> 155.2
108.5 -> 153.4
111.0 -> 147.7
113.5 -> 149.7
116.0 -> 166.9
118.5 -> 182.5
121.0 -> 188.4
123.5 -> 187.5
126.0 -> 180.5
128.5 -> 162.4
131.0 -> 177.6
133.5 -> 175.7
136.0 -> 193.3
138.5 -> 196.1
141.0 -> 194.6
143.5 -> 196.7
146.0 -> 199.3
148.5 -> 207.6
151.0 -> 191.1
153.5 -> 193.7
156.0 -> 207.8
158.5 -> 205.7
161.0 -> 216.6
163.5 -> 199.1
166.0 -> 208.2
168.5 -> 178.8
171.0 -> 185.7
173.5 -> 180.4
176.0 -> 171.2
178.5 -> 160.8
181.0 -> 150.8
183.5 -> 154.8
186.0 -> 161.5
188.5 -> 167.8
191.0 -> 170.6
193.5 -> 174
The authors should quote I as 161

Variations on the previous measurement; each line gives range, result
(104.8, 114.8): 152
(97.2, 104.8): 161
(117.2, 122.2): 185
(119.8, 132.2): 179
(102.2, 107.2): 157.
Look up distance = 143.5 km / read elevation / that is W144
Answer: 196.7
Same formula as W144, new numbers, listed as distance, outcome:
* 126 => 180.5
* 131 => 177.6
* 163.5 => 199.1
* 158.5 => 205.7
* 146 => 199.3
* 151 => 191.1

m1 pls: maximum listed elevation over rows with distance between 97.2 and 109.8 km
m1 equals 164.5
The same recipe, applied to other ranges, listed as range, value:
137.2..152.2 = 207.6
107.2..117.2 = 166.9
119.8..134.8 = 188.4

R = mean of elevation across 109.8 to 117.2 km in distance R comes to 155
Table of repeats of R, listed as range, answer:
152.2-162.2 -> 206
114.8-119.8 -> 175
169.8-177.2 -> 179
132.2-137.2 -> 184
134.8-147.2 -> 196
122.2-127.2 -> 184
